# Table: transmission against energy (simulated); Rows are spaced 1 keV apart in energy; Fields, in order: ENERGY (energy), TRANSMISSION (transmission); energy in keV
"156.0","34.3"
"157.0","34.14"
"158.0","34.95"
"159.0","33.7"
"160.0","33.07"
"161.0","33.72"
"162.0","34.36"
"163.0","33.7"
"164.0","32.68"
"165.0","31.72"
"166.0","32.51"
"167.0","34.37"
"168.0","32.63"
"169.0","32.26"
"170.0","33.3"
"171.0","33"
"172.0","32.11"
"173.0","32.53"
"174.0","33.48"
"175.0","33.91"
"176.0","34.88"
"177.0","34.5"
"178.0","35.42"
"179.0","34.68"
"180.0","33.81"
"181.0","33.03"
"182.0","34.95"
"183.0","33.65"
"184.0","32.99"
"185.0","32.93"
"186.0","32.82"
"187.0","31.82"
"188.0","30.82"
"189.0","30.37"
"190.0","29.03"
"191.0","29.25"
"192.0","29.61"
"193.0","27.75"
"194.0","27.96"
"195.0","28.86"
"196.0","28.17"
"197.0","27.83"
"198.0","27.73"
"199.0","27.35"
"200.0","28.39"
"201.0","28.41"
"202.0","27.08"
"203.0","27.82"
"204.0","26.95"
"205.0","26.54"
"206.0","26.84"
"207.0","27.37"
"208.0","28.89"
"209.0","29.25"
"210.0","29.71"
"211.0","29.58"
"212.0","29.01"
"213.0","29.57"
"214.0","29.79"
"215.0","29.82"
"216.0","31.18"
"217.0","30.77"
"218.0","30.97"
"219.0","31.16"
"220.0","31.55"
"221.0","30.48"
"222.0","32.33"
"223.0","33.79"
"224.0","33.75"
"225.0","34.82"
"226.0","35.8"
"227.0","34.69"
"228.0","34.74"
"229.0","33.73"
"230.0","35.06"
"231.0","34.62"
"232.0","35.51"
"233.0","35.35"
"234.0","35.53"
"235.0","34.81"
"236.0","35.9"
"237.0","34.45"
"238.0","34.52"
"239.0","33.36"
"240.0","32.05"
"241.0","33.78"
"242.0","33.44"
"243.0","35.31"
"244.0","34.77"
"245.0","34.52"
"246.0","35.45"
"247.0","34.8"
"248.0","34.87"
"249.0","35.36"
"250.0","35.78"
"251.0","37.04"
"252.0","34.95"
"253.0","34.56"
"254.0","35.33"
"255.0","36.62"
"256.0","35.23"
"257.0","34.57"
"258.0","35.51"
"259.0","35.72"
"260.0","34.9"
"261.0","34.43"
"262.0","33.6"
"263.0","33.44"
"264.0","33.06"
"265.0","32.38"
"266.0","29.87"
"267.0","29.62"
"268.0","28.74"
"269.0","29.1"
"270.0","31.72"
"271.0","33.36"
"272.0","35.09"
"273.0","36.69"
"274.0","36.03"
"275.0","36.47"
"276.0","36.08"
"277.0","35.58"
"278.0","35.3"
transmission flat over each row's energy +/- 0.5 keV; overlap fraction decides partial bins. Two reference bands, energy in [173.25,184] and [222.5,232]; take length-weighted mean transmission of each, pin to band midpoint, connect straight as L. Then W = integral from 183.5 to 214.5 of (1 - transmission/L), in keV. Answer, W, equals 4.8 keV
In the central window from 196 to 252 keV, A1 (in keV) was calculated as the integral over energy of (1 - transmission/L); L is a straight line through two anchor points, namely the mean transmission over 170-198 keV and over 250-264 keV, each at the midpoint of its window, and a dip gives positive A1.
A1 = 2.6 keV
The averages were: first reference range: 31.8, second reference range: 35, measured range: 32.1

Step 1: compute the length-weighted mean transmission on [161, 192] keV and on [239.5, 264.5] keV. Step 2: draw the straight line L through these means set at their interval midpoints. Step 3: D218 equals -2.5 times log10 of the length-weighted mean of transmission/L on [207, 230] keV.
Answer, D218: 0.08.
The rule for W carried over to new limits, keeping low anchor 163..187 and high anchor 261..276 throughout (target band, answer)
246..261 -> -1.1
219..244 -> -0.7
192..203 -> 1.7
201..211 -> 1.6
